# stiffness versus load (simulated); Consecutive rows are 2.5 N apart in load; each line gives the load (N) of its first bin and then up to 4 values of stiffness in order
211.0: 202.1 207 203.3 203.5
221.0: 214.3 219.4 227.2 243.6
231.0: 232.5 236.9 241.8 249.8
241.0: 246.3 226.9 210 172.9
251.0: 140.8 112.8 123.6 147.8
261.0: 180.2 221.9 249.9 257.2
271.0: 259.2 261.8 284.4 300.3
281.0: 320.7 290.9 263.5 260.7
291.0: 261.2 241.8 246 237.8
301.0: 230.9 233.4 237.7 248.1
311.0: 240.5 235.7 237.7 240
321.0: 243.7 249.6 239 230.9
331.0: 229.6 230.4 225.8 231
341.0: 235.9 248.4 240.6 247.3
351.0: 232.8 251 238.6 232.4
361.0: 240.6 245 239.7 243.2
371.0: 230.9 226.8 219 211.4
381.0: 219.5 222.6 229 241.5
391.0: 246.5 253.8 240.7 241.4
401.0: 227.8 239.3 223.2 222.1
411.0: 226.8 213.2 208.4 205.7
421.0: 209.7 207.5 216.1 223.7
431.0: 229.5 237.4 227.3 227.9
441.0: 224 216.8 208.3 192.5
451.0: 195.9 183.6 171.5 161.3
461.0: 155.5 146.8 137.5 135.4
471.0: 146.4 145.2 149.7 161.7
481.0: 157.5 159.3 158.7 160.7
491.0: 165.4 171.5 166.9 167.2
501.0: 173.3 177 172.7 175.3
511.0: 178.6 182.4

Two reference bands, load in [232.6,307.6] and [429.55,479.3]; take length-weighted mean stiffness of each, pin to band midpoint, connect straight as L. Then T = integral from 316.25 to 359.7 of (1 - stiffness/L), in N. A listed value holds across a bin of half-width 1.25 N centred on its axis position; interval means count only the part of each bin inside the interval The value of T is -4.9 N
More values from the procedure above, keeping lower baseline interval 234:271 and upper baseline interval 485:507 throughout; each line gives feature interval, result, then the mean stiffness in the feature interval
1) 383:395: -3.73 N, 240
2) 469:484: 1.65 N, 152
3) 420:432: -2.66 N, 217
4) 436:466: -2.46 N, 189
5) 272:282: -4.65 N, 290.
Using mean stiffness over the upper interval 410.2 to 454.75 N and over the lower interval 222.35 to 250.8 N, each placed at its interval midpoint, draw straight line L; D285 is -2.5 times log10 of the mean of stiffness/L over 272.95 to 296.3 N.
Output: -0.23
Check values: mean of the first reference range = 225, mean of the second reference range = 214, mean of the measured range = 275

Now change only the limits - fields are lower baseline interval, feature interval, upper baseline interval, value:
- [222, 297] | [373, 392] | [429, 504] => -0.141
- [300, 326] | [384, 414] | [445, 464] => -0.159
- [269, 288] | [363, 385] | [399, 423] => 0.042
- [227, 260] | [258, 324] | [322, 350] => -0.141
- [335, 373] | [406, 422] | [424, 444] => 0.065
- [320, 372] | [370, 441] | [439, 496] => -0.111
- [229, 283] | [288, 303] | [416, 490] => -0.136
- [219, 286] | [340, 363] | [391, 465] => -0.108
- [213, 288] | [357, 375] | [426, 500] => -0.180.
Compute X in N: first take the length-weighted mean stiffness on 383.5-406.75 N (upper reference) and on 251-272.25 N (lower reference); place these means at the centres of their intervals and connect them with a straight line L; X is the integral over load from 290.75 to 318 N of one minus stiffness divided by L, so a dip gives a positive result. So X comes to -4.6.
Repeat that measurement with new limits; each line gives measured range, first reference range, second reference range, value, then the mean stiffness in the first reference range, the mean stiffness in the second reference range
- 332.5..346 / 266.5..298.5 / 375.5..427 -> 0.7 N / 269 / 225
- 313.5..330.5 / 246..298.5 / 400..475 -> -1.5 N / 230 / 199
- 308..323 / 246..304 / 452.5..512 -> -1.7 N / 230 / 161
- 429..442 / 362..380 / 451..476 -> -3.7 N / 231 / 156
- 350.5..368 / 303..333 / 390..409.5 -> -0.2 N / 239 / 237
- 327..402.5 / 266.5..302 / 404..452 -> 0.9 N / 265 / 217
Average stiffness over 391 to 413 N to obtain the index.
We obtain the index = 234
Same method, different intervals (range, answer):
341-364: 241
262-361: 248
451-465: 166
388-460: 218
